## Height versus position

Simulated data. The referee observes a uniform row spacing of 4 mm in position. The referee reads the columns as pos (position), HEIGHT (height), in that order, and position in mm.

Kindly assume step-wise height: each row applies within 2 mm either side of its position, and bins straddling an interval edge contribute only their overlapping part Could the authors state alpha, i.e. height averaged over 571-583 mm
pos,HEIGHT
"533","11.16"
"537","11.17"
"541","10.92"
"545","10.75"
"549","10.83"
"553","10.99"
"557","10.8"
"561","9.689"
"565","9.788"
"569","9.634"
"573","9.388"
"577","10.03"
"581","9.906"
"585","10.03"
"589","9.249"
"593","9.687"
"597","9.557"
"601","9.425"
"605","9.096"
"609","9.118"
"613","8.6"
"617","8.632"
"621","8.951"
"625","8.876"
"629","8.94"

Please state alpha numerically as 9.77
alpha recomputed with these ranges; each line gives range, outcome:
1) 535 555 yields 10.9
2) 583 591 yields 9.64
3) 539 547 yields 10.8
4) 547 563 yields 10.6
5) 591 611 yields 9.38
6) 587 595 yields 9.47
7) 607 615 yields 8.86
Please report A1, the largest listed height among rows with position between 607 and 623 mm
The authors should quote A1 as 9.118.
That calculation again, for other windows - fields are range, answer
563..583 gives 10.03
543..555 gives 10.99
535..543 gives 11.17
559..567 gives 9.788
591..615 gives 9.687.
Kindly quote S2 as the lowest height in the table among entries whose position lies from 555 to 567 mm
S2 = 9.689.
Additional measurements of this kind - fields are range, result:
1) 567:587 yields 9.388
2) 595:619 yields 8.6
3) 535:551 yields 10.75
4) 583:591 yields 9.249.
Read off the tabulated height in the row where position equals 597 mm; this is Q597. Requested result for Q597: 9.557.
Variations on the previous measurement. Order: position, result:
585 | 10.03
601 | 9.425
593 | 9.687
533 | 11.16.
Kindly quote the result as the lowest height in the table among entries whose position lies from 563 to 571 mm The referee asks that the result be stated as 9.634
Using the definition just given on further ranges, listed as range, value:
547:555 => 10.83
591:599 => 9.557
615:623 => 8.632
